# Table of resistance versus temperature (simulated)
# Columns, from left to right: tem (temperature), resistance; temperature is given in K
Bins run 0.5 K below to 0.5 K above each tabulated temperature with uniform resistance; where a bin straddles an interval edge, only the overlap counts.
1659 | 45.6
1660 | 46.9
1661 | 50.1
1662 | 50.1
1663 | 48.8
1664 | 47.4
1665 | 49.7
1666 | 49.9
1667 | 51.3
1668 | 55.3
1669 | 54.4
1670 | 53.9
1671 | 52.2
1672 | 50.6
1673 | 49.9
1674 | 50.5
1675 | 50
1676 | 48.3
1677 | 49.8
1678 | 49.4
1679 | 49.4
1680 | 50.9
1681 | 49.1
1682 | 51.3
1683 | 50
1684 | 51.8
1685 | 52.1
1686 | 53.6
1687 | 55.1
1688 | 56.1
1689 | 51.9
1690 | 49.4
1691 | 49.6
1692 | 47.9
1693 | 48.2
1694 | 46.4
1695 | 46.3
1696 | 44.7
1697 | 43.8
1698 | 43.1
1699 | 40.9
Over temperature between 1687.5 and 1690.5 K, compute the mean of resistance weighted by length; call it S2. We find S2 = 52.5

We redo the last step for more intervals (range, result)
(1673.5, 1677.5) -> 49.6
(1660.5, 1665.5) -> 49.2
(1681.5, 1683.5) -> 50.6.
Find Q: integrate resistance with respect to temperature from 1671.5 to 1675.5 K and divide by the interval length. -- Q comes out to 50.2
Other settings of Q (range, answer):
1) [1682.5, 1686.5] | 51.9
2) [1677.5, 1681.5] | 49.7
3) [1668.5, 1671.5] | 53.5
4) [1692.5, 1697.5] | 45.9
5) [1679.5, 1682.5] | 50.4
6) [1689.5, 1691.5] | 49.5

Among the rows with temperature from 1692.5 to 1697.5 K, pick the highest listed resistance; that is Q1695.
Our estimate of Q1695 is 48.2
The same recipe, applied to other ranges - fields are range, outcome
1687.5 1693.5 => 56.1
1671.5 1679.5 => 50.6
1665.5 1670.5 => 55.3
